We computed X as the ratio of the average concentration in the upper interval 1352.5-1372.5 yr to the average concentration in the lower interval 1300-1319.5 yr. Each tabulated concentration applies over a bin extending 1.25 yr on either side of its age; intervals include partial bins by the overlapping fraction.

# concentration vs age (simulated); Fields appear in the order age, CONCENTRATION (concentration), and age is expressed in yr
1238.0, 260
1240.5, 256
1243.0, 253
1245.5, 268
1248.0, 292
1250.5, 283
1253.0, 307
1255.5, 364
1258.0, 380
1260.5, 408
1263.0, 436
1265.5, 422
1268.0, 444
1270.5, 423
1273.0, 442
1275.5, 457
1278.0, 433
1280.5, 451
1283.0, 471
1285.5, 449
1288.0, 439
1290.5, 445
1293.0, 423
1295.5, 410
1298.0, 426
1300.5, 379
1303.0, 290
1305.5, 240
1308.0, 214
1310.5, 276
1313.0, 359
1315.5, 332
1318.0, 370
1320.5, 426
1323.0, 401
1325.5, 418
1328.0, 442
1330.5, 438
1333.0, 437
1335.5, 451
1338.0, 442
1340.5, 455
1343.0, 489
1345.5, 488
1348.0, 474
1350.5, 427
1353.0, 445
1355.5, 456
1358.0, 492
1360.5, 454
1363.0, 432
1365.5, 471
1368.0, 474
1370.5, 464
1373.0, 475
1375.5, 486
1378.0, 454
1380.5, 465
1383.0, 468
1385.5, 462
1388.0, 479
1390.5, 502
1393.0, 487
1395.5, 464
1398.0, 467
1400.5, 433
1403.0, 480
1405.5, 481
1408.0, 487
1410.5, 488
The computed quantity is 1.5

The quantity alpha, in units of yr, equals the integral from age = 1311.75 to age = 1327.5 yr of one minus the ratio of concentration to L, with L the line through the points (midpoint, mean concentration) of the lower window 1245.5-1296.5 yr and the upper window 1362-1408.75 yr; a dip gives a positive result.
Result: 1.68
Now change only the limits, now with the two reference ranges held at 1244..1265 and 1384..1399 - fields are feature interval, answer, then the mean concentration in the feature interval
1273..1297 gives -4.4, 442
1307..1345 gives 1.4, 400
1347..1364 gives -0.5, 454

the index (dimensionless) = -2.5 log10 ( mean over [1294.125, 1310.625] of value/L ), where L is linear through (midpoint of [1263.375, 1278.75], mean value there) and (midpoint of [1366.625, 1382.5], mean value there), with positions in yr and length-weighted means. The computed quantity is 0.35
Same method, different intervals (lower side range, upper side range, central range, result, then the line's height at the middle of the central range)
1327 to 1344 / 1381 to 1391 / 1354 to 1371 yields 0.001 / 463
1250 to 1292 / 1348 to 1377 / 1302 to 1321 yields 0.377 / 437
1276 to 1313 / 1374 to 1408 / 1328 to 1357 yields -0.068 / 427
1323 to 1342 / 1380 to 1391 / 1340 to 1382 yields -0.018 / 458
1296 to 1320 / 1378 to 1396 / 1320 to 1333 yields -0.179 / 361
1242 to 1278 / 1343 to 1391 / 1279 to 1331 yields 0.071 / 412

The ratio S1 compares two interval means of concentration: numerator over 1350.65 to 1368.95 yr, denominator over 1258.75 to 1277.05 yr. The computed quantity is 1.06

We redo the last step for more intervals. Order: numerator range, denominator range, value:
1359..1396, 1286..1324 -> 1.29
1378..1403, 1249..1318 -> 1.22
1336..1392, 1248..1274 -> 1.21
